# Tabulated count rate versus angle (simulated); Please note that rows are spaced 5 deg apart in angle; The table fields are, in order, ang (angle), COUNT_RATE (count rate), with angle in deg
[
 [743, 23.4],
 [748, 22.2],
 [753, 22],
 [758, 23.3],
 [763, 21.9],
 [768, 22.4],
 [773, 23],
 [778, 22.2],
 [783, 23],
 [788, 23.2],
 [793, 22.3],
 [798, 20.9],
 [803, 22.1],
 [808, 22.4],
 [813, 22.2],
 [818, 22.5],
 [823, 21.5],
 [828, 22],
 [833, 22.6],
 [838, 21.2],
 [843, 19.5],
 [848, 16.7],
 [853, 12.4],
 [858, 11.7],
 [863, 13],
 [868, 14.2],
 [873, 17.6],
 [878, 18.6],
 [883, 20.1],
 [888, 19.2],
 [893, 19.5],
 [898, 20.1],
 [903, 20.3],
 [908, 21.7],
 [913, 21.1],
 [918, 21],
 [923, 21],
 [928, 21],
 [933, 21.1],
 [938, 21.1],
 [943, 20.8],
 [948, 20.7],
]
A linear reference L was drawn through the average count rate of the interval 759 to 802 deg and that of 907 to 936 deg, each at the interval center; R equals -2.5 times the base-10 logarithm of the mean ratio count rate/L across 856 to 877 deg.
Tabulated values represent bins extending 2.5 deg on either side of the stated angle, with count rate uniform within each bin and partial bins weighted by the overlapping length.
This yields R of 0.43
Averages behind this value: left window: 22.4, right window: 21.1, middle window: 14.5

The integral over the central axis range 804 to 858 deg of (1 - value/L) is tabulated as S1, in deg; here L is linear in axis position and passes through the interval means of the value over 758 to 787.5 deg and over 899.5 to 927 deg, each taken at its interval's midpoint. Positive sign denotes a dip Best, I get 4.95 deg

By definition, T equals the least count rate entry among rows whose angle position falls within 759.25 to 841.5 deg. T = 20.9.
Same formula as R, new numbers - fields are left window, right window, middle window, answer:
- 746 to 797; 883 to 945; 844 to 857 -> 0.405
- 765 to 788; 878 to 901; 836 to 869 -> 0.312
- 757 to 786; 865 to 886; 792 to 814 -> -0.044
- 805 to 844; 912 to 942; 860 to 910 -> 0.165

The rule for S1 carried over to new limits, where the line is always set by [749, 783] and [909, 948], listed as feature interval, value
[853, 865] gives 5.2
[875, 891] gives 1.6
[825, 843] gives 0.2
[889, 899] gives 0.8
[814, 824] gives 0.0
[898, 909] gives 0.3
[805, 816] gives -0.1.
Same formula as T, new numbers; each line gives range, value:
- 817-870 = 11.7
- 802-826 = 21.5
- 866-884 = 14.2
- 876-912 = 18.6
